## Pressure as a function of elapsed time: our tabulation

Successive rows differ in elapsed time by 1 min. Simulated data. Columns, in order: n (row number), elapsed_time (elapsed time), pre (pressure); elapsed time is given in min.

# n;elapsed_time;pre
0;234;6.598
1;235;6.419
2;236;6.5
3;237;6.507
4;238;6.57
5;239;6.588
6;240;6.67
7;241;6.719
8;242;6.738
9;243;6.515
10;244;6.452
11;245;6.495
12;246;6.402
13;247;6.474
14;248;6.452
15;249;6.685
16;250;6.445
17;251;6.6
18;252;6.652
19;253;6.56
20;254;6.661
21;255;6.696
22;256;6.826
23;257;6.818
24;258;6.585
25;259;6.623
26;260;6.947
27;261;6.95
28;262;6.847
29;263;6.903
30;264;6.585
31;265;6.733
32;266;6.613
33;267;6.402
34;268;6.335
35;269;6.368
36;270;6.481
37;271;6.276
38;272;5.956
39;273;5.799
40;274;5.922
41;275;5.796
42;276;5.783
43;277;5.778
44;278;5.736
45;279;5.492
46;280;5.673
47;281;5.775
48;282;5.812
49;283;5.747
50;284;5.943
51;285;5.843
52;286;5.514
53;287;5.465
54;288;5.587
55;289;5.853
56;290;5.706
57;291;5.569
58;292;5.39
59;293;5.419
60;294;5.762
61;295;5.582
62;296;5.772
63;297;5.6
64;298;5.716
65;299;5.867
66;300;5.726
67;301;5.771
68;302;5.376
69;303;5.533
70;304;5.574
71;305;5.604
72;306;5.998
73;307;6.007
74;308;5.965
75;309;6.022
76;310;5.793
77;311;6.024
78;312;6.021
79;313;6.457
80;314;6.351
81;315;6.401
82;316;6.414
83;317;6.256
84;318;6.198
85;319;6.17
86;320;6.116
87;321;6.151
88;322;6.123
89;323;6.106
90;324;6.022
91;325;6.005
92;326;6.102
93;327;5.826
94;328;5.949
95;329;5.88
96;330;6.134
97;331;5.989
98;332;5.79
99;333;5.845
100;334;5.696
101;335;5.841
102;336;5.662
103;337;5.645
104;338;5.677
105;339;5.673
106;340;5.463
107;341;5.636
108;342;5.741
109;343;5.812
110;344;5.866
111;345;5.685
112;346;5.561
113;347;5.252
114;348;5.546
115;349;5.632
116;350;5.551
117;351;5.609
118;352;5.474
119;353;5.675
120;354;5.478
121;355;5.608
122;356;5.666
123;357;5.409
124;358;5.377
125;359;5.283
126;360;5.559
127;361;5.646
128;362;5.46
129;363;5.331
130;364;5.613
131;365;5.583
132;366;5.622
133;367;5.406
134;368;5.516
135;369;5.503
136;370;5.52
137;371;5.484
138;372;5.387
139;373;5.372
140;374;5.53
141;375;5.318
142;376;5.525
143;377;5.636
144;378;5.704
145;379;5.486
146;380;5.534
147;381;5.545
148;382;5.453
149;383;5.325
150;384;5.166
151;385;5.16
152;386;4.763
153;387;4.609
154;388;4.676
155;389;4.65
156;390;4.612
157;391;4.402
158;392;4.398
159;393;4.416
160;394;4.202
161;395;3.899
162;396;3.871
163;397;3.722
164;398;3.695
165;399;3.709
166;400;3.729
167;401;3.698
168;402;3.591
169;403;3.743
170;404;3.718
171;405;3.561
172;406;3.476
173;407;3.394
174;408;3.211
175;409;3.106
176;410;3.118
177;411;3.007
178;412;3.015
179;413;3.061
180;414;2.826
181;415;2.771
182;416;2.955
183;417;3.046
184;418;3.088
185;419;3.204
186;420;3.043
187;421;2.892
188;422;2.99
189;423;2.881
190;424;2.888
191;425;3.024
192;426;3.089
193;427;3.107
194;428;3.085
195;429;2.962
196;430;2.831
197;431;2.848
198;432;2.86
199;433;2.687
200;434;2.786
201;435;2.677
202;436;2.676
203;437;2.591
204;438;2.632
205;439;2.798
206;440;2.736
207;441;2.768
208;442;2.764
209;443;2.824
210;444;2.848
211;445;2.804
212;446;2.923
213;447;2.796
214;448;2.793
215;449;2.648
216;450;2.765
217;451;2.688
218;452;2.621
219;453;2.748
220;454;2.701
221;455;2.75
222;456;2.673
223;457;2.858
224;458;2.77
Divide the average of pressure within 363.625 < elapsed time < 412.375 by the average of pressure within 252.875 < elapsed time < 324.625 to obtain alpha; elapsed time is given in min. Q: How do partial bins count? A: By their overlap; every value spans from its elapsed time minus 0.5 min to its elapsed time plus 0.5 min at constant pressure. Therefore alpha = 0.76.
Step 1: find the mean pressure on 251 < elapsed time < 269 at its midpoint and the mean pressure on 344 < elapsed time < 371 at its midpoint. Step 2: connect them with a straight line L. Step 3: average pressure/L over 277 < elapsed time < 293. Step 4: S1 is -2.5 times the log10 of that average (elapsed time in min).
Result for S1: 0.13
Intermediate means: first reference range 6.68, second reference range 5.53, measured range 5.67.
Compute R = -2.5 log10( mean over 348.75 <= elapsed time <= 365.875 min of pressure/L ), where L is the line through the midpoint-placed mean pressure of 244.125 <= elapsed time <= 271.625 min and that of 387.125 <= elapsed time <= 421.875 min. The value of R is -0.21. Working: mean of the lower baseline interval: 6.6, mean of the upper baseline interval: 3.58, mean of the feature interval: 5.53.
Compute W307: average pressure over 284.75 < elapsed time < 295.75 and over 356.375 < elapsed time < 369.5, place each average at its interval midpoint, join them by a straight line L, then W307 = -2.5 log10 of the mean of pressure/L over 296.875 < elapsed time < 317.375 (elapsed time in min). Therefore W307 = -0.07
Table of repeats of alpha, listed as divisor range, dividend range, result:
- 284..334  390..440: 0.55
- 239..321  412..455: 0.46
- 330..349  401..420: 0.57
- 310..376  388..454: 0.56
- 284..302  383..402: 0.76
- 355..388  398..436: 0.58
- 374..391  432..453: 0.53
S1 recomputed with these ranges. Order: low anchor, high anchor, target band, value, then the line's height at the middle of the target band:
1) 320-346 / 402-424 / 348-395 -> -0.17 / 4.55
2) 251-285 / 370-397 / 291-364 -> -0.03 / 5.63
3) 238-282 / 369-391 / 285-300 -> 0.08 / 6.09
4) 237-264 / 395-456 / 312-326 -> -0.18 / 5.23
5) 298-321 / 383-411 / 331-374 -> -0.12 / 5.02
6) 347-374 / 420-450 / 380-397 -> -0.04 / 4.5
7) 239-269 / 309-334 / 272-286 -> 0.12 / 6.43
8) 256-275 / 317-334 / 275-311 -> 0.10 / 6.28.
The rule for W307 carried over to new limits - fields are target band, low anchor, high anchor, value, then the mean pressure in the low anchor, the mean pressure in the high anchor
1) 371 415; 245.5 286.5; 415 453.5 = -0.16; 6.3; 2.85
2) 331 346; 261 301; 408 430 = -0.21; 5.94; 3.01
